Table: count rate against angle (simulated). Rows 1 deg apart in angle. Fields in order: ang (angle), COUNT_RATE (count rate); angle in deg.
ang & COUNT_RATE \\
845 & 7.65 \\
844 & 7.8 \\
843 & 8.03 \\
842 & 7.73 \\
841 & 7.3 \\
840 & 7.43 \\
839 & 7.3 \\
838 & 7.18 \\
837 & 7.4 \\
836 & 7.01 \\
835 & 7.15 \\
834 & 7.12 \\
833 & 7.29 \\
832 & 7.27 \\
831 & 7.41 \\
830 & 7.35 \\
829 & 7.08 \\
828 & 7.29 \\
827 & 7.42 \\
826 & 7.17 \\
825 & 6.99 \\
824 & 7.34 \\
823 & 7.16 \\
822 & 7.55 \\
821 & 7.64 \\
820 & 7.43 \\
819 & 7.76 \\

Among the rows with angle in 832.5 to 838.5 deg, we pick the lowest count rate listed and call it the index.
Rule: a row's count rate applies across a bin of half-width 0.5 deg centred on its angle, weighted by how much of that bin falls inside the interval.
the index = 7.01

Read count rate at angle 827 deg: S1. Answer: 7.42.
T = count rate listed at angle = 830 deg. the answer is 7.35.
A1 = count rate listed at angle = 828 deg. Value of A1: 7.29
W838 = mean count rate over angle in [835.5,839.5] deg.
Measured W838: 7.22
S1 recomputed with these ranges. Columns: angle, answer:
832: 7.27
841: 7.3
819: 7.76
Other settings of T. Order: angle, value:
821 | 7.64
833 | 7.29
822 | 7.55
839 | 7.3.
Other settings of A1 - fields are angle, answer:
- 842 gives 7.73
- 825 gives 6.99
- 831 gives 7.41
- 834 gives 7.12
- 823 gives 7.16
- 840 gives 7.43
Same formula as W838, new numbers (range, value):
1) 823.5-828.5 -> 7.24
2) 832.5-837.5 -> 7.19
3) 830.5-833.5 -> 7.32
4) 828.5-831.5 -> 7.28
